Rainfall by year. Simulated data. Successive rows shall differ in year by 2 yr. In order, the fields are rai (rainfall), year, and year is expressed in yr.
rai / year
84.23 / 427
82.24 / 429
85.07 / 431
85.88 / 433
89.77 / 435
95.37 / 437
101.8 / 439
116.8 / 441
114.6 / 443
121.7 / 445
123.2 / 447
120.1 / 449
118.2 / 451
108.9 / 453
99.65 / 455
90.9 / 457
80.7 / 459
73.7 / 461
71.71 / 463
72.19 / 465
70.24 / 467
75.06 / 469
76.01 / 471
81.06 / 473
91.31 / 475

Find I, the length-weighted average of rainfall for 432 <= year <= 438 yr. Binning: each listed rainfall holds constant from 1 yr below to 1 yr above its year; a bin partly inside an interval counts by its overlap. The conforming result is 90.3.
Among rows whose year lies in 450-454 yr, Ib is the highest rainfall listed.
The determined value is 118.2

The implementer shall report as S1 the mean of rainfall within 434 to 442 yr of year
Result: 101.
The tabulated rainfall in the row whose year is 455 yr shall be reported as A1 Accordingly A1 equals 99.65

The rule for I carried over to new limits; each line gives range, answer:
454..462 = 86.2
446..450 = 122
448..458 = 108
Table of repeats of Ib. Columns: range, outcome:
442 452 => 123.2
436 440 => 101.8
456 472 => 90.9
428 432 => 85.07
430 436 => 89.77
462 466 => 72.19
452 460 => 108.9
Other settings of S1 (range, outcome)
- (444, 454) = 118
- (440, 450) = 119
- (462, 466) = 71.9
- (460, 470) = 72.6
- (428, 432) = 83.7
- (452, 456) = 104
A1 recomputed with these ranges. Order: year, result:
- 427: 84.23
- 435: 89.77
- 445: 121.7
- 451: 118.2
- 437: 95.37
